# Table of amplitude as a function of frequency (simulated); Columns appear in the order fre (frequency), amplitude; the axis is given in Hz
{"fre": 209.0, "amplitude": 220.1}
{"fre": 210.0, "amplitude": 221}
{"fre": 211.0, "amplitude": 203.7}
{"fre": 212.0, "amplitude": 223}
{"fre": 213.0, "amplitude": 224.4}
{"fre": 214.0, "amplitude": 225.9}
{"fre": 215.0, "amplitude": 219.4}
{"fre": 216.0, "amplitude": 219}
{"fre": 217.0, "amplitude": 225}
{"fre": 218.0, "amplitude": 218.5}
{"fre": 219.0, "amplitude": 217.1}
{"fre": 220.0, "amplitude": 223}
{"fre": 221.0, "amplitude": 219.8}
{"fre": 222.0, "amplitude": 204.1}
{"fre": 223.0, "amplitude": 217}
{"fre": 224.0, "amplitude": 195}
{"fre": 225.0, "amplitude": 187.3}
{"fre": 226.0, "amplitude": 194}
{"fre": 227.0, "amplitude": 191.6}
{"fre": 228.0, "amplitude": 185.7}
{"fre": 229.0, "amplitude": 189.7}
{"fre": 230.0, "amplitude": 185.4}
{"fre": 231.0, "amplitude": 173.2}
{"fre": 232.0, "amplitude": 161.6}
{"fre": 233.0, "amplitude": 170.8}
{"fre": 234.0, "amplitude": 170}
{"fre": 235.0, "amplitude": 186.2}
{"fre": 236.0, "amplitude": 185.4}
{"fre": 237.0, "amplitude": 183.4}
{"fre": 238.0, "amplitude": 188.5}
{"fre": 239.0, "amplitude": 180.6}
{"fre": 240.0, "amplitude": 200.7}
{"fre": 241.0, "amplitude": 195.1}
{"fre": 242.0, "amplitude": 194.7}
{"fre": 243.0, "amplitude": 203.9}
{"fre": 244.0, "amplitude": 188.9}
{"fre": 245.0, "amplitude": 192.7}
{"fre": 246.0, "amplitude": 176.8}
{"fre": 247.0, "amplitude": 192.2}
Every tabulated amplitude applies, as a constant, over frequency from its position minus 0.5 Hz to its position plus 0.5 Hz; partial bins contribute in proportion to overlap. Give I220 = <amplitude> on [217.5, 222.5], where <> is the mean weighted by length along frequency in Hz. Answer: 216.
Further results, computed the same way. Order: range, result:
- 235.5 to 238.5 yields 186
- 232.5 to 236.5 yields 178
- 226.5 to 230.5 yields 188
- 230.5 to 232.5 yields 167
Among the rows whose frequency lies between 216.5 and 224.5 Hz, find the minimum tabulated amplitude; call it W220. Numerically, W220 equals 195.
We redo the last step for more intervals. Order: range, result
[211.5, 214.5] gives 223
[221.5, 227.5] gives 187.3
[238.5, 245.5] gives 180.6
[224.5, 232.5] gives 161.6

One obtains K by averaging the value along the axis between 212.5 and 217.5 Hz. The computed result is 223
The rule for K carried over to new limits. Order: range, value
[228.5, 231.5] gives 183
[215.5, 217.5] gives 222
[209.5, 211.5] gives 212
